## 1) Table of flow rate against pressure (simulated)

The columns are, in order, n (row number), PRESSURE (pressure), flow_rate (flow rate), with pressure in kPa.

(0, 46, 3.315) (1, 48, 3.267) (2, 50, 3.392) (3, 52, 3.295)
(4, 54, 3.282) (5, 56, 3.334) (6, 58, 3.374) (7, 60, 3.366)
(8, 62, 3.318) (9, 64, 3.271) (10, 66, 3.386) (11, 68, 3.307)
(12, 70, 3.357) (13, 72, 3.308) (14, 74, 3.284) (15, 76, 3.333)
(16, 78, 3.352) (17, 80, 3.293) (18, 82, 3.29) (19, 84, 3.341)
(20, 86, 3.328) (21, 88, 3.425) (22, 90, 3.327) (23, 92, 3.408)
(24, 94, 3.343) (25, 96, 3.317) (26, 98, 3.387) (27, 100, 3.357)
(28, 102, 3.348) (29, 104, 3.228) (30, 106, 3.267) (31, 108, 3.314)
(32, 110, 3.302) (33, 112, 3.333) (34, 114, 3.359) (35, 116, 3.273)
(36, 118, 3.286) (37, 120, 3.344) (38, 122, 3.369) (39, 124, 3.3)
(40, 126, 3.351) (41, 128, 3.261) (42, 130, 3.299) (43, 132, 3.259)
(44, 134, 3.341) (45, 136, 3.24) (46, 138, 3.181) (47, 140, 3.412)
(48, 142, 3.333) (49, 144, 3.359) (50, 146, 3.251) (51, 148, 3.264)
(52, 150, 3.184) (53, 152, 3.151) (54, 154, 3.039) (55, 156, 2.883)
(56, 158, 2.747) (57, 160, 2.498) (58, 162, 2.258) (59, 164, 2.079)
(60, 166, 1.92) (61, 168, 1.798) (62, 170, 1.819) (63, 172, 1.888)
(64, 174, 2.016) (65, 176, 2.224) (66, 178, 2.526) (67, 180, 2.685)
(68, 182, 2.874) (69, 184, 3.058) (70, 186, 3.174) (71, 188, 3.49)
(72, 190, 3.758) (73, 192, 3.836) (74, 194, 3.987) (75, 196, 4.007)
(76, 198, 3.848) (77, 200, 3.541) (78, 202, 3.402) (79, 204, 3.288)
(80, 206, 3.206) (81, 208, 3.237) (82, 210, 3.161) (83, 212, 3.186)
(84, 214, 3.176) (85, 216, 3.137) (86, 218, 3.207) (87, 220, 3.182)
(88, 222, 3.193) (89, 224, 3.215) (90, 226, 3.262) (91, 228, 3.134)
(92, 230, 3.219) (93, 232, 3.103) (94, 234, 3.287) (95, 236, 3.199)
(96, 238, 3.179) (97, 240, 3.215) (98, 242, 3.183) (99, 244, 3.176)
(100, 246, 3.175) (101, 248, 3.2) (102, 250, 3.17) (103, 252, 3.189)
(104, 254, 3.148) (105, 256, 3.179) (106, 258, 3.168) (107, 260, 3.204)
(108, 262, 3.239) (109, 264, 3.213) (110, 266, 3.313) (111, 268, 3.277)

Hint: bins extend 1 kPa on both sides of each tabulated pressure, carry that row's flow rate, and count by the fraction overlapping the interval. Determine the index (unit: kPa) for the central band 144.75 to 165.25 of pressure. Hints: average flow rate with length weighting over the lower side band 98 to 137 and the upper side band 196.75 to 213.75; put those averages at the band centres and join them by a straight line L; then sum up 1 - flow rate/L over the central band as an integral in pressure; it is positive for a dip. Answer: 3.1 kPa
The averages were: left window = 3.31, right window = 3.36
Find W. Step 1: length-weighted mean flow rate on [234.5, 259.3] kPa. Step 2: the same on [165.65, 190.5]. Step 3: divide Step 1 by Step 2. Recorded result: 1.25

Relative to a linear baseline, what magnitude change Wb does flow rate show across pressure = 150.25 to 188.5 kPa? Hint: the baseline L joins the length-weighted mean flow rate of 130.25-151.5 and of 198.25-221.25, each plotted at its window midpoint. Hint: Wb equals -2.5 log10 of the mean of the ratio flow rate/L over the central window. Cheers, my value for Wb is 0.279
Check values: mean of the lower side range 3.28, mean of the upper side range 3.27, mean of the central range 2.53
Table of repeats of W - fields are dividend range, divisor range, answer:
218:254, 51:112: 0.96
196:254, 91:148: 0.98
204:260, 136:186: 1.18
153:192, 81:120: 0.78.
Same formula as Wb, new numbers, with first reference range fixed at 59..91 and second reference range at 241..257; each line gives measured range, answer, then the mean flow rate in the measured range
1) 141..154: 0.009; 3.24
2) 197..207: -0.077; 3.46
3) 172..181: 0.368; 2.31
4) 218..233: 0.003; 3.19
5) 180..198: -0.086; 3.49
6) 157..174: 0.465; 2.12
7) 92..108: -0.006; 3.33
